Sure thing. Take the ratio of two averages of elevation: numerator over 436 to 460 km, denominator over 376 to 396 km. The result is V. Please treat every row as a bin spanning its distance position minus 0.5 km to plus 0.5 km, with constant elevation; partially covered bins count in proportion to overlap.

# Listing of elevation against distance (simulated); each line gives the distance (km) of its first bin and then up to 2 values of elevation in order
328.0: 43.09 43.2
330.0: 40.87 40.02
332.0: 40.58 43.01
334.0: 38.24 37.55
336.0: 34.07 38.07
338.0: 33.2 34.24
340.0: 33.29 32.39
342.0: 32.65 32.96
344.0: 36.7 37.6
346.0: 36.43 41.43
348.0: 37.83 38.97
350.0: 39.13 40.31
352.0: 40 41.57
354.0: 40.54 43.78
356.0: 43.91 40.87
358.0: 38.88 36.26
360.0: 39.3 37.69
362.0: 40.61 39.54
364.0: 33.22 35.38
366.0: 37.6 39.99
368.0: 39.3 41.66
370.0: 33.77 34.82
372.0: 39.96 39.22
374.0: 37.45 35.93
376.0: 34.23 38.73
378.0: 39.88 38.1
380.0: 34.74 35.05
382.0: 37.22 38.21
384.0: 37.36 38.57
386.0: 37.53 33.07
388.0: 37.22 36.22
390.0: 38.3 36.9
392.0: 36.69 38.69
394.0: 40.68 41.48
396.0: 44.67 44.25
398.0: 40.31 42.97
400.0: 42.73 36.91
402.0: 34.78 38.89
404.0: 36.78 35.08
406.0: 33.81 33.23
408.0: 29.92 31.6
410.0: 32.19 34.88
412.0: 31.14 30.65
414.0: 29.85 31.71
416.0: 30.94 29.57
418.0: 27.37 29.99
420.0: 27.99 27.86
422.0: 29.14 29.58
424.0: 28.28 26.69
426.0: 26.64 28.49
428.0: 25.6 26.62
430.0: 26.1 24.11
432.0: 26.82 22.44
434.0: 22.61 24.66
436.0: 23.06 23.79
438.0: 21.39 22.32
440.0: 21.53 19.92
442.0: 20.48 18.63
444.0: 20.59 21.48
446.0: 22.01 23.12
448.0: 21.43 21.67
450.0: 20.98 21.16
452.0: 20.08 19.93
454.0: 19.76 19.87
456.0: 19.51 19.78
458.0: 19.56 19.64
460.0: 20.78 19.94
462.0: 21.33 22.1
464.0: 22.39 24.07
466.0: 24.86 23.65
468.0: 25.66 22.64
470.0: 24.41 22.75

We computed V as 0.55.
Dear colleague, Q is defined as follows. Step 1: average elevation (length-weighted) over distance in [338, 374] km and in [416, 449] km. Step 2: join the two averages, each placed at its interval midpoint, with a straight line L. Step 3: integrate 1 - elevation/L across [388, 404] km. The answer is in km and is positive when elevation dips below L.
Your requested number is -4.4 km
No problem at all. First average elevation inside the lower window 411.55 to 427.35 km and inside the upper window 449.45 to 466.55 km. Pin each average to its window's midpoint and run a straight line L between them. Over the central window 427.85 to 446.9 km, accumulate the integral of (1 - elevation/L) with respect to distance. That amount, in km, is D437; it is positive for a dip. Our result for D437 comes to 1.91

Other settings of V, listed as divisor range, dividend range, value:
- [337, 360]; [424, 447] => 0.62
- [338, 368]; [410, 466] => 0.64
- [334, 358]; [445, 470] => 0.57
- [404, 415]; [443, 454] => 0.65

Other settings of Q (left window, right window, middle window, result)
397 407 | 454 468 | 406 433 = 3.3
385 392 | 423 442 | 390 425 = -3.1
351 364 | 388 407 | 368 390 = 1.2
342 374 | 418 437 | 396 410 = -2.9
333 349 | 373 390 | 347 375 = -1.9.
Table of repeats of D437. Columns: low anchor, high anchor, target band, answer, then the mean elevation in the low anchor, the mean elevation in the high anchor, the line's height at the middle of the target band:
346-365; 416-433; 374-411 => -4.8 km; 39.5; 27.5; 33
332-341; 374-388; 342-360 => -1.2 km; 36.5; 36.9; 36.6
